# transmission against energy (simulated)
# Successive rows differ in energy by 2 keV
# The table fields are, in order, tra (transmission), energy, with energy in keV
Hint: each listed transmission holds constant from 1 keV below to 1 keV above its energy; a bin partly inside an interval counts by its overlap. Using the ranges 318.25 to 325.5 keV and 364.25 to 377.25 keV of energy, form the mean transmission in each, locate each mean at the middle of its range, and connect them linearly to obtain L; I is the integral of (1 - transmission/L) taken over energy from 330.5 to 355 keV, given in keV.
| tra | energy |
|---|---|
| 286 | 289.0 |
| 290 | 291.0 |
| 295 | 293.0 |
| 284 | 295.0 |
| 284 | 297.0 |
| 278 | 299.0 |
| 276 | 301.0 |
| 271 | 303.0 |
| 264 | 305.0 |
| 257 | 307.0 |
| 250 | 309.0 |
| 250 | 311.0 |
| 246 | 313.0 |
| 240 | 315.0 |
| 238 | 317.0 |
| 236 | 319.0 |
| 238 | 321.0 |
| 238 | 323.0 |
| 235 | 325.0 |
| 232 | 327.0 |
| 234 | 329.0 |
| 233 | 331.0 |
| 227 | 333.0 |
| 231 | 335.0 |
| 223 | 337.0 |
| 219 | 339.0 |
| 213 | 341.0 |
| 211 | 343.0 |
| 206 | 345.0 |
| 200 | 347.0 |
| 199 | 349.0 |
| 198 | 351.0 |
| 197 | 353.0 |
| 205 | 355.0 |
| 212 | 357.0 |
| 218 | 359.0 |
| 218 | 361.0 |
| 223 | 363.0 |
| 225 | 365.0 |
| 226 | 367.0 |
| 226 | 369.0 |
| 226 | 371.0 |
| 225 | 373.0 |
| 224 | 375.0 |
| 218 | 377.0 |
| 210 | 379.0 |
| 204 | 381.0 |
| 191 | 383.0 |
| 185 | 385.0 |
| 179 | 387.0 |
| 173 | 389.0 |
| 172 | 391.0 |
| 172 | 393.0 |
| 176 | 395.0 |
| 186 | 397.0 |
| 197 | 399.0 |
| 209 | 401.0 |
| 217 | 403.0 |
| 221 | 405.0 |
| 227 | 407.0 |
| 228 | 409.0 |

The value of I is 2.05 keV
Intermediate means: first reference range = 237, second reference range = 225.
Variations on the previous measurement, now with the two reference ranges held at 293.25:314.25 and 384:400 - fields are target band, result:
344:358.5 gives 1.12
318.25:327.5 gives 0.44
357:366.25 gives -0.46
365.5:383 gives -1.85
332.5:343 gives 0.54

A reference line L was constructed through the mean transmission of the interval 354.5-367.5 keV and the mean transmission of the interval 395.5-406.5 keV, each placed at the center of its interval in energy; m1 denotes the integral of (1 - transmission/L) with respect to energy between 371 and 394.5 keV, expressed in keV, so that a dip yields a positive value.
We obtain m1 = 1.7 keV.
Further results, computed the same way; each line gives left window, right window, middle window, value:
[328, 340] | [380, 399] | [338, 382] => -1.7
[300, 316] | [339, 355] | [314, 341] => -0.2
